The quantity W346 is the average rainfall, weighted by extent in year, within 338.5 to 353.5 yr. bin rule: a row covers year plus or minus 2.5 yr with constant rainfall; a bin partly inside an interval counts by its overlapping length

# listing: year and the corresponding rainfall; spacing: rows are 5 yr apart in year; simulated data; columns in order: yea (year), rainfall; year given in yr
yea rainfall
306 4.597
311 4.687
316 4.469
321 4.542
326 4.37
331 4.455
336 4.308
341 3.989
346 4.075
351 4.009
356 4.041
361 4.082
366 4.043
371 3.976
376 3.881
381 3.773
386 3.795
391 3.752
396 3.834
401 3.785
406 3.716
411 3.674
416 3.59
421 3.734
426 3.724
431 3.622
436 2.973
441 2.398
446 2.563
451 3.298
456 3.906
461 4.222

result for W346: 4.02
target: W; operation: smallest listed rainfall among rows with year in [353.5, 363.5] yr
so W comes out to 4.041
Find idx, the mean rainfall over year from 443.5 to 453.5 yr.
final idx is 2.93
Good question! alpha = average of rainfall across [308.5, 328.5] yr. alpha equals 4.52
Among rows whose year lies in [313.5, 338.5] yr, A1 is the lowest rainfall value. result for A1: 4.308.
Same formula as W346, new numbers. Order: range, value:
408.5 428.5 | 3.68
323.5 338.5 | 4.38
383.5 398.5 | 3.79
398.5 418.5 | 3.69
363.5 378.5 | 3.97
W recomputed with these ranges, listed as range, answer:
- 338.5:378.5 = 3.881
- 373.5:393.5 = 3.752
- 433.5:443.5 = 2.398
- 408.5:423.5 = 3.59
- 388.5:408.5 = 3.716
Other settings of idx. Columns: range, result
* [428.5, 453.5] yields 2.97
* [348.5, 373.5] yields 4.03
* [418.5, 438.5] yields 3.51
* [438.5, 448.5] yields 2.48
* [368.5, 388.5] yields 3.86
